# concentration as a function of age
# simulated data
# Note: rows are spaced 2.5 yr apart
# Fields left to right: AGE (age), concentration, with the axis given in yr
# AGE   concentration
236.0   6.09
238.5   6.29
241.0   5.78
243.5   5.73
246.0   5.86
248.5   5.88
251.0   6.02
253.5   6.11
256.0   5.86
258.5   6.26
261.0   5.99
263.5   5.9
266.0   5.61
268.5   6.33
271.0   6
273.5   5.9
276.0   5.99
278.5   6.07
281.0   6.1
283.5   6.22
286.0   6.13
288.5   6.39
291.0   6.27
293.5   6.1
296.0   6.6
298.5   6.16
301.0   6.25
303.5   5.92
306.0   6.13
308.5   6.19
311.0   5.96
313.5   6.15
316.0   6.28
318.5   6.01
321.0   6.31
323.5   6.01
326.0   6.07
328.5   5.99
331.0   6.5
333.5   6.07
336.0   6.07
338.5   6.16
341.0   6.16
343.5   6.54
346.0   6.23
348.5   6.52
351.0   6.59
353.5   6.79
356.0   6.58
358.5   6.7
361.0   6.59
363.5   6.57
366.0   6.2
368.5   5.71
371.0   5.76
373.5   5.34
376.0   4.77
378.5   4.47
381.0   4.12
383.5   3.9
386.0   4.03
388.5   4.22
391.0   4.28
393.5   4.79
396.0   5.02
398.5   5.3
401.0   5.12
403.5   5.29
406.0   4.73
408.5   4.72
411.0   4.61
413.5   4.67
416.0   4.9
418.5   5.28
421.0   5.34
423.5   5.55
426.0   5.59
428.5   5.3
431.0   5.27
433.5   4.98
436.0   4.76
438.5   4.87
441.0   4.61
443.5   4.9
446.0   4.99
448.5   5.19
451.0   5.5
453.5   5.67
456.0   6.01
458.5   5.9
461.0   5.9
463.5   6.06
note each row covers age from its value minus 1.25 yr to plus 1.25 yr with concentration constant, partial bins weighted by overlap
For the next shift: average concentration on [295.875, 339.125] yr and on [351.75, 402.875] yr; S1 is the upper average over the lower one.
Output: 0.87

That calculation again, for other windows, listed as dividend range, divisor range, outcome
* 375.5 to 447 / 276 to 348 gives 0.78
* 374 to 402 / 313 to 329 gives 0.75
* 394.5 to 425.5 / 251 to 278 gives 0.84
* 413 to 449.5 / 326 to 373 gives 0.81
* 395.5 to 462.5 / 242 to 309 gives 0.85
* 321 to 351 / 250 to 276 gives 1.04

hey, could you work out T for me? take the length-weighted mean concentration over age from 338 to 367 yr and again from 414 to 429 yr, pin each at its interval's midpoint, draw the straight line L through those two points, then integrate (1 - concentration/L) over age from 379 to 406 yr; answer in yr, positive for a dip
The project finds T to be 5.5 yr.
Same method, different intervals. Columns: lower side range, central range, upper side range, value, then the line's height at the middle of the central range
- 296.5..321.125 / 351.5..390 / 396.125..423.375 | 0.1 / 5.45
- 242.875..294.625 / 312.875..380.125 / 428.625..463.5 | -4.6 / 5.72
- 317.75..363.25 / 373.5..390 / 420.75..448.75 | 4.2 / 5.8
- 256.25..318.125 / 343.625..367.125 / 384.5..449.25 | -4.5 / 5.49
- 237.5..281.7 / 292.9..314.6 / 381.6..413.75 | -2.4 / 5.56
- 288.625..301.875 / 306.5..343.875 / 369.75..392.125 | -3.2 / 5.68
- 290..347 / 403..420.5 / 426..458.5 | 1.8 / 5.45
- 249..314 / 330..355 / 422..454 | -2.8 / 5.73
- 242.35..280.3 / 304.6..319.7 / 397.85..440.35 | -1.2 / 5.68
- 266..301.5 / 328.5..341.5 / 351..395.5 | -1.1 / 5.71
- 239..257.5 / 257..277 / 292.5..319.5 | 0.0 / 5.99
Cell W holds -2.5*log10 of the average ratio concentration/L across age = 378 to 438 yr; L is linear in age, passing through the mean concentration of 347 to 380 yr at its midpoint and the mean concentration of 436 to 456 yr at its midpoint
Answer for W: 0.14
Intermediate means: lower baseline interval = 6.03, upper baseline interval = 5.14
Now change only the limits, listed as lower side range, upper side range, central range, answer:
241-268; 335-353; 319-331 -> 0.02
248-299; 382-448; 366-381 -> 0.01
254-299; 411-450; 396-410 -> 0.05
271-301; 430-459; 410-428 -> 0.04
